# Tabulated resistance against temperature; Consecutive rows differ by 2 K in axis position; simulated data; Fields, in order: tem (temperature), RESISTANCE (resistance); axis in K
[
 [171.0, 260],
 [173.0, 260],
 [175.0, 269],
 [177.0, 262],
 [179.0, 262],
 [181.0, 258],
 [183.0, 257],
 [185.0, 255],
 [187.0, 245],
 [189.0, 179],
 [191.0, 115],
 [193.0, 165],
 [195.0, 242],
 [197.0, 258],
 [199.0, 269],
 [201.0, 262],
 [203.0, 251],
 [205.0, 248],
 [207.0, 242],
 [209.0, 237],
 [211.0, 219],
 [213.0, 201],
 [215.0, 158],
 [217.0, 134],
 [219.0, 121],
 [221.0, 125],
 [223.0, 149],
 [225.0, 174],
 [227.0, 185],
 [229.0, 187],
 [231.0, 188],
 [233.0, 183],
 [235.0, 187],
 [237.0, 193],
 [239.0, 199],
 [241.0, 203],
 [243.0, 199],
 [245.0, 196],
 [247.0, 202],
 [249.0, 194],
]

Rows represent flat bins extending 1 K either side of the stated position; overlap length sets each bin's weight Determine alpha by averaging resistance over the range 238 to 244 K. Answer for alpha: 200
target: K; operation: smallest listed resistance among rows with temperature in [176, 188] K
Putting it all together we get 245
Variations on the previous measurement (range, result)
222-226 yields 149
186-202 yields 115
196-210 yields 237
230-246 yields 183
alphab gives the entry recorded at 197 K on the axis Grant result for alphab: 258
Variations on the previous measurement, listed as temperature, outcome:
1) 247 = 202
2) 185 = 255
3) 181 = 258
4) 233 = 183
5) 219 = 121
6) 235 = 187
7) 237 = 193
